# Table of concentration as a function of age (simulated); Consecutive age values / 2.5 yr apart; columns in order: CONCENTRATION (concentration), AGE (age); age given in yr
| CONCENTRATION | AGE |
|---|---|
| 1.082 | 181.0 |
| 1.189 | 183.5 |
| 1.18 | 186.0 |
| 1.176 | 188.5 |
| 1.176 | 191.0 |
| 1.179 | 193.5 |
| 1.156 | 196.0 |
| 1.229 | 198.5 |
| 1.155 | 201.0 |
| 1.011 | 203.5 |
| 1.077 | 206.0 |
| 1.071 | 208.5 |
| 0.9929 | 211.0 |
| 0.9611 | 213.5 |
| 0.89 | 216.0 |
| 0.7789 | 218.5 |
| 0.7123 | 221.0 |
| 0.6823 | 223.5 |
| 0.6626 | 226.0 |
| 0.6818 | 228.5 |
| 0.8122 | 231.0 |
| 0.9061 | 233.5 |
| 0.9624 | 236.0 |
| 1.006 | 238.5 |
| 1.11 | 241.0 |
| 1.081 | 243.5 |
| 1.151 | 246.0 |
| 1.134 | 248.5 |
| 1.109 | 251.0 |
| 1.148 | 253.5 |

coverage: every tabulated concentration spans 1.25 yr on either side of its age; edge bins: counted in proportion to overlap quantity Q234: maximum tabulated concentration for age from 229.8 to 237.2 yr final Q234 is 0.9624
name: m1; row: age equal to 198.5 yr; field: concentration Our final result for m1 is 1.229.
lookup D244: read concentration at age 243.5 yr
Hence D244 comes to 1.081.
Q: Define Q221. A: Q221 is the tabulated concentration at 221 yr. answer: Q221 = 0.7123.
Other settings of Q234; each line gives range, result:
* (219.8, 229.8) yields 0.7123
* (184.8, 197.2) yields 1.18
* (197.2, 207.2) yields 1.229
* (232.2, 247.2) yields 1.151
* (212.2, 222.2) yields 0.9611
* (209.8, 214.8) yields 0.9929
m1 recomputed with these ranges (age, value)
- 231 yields 0.8122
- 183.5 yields 1.189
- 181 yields 1.082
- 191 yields 1.176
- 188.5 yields 1.176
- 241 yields 1.11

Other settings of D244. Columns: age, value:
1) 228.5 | 0.6818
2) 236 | 0.9624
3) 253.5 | 1.148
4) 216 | 0.89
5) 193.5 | 1.179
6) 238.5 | 1.006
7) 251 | 1.109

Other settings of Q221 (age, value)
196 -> 1.156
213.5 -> 0.9611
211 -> 0.9929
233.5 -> 0.9061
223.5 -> 0.6823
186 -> 1.18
